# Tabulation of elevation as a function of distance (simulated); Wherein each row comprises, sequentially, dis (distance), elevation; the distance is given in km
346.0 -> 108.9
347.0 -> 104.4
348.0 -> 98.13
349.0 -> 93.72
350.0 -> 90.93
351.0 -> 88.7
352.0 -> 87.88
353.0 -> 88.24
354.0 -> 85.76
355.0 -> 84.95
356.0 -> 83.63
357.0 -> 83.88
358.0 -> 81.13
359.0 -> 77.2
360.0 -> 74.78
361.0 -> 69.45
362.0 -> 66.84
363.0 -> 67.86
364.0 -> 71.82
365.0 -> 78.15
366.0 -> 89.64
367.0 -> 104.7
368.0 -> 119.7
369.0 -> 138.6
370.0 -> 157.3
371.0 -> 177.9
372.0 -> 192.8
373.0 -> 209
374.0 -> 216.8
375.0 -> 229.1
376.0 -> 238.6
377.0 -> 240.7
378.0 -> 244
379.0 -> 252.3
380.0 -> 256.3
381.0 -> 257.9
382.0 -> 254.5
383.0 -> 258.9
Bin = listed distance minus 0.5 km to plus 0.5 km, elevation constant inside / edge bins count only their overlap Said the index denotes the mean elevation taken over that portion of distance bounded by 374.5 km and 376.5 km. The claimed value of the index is 234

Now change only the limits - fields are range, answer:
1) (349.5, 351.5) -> 89.8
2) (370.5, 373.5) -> 193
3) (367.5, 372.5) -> 157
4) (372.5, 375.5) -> 218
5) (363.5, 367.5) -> 86.1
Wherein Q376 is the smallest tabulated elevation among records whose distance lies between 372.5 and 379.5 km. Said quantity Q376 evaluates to 209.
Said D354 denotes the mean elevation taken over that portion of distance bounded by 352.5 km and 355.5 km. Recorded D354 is 86.3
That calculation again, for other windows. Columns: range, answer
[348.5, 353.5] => 89.9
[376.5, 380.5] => 248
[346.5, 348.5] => 101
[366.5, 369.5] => 121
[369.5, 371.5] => 168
